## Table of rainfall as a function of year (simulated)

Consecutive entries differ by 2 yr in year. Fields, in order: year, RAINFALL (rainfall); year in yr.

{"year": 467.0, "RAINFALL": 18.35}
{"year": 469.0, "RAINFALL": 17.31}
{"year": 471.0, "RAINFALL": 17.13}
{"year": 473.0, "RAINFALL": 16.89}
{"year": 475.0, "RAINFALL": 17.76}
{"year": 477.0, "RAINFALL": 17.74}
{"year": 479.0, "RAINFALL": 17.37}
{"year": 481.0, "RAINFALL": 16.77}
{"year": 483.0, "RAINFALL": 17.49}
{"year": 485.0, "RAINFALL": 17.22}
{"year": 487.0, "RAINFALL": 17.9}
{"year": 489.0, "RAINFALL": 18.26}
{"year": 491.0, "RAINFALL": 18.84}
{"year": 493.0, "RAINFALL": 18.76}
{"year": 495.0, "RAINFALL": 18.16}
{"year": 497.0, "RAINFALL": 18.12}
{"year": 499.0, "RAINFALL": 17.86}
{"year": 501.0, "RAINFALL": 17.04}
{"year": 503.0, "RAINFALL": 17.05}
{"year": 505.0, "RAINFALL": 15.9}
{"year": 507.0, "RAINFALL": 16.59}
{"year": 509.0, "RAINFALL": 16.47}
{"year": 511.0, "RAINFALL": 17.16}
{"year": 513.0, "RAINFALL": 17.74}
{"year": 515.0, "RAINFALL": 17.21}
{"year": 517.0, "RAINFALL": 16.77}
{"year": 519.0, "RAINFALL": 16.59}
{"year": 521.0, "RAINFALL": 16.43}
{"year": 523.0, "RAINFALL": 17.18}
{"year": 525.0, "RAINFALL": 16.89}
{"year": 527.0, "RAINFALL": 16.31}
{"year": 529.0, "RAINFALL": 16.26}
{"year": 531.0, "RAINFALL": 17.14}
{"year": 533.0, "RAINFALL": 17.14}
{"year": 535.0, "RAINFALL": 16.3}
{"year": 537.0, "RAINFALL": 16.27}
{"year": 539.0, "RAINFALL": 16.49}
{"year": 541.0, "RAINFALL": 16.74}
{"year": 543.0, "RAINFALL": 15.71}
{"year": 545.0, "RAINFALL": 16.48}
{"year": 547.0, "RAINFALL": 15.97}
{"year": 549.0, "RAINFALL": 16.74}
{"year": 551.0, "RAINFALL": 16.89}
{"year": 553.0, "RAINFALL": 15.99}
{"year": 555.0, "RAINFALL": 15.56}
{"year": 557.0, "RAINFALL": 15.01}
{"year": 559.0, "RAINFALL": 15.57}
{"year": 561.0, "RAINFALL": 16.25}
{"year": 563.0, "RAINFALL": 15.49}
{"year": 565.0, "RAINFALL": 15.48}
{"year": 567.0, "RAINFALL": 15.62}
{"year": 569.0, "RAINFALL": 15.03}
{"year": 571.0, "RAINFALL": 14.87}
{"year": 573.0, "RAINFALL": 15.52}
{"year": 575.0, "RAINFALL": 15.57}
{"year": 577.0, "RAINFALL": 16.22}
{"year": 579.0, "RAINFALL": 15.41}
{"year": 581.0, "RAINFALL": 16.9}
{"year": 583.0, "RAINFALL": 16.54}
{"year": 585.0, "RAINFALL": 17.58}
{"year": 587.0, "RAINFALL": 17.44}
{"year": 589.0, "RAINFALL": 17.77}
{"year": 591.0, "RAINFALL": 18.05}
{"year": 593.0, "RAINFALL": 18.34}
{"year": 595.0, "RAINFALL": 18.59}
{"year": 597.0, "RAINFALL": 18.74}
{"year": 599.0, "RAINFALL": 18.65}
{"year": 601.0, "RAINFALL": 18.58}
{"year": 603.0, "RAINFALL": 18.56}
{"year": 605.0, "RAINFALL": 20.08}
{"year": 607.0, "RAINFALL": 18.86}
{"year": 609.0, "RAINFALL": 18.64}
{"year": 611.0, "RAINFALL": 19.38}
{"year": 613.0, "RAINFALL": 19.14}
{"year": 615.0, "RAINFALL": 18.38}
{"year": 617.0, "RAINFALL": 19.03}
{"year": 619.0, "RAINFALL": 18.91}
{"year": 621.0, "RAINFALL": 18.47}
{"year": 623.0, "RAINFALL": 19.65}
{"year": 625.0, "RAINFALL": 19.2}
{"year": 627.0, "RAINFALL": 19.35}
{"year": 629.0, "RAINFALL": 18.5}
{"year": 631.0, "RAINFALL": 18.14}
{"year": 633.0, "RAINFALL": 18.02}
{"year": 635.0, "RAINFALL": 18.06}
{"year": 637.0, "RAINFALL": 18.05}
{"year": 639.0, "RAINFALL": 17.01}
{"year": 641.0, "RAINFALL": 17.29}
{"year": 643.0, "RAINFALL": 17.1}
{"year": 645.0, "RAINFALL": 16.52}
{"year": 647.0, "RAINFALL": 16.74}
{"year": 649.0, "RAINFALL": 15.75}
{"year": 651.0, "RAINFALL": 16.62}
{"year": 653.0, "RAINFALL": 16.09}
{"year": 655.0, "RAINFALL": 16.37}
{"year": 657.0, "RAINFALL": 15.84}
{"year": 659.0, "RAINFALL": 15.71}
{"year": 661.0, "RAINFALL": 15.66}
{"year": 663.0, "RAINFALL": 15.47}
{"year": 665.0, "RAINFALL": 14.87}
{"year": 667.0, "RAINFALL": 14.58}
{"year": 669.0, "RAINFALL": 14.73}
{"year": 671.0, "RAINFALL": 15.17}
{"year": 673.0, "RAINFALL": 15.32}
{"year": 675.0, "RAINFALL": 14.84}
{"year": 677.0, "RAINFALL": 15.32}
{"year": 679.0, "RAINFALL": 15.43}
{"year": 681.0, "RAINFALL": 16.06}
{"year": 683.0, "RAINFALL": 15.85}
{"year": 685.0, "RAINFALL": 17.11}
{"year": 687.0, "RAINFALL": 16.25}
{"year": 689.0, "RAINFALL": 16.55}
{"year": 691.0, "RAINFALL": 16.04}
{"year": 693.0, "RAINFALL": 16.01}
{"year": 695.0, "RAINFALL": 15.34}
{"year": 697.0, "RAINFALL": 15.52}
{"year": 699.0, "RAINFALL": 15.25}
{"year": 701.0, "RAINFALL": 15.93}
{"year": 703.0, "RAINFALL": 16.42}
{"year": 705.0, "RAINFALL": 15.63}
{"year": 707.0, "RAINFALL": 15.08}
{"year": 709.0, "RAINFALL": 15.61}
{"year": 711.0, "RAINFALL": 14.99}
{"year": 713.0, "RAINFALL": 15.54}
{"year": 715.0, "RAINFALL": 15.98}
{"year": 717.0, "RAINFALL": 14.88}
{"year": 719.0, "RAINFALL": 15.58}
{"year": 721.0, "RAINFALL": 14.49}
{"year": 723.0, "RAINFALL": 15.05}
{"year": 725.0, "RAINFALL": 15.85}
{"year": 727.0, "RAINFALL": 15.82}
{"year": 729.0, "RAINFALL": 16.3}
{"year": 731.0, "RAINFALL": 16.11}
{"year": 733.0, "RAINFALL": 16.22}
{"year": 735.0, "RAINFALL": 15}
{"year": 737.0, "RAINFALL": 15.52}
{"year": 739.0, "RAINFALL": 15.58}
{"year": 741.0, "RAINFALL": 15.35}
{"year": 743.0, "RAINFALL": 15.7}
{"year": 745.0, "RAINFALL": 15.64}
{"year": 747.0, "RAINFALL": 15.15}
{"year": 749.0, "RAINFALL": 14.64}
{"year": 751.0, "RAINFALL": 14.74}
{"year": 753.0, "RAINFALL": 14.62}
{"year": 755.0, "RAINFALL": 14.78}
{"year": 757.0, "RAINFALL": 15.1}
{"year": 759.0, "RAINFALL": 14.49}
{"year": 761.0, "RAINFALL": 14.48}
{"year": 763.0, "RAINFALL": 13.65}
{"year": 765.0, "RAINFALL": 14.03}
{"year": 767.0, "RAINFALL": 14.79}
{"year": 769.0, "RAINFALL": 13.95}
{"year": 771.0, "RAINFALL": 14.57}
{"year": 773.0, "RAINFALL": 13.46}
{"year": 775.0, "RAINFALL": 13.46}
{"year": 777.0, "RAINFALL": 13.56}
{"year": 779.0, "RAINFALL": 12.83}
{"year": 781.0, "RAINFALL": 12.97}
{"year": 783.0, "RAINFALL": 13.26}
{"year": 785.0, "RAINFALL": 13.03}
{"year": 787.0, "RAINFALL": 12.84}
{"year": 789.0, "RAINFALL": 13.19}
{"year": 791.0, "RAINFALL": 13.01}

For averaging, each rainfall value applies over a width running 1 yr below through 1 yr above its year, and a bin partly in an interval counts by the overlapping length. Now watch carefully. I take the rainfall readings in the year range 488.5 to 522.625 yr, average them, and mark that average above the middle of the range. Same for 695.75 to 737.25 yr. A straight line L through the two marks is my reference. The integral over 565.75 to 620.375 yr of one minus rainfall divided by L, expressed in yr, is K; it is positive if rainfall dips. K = -3.47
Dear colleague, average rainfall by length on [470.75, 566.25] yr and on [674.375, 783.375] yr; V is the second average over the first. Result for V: 0.90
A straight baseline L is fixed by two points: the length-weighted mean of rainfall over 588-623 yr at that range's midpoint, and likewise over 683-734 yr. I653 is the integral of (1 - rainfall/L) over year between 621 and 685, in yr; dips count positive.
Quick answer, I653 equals 2.9 yr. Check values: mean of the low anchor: 18.7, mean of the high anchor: 15.7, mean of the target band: 16.6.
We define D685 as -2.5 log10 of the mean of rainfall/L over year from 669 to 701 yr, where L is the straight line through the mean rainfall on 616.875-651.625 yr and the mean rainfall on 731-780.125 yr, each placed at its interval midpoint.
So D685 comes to 0.06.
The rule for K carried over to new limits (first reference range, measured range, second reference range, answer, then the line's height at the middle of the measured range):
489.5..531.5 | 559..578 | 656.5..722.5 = 1.2 yr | 16.6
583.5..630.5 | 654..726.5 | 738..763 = 4.1 yr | 16.5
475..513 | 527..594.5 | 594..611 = 7.4 yr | 18.3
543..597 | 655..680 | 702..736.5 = 0.9 yr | 15.8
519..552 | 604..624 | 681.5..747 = -3.6 yr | 16.2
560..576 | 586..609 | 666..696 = -4.4 yr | 15.5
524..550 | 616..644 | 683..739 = -3.9 yr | 16.1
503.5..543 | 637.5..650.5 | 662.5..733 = -0.7 yr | 15.9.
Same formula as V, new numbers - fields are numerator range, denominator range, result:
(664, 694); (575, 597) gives 0.90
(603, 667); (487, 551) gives 1.04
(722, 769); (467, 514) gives 0.87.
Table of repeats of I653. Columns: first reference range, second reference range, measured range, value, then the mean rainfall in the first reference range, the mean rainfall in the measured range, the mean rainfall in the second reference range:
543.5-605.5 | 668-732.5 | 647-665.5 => 0.1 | 16.7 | 15.9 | 15.6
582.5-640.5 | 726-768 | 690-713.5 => 0.9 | 18.5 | 15.6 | 15.1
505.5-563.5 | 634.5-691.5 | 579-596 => -1.3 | 16.5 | 17.5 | 16.1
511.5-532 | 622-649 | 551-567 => 1.4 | 16.9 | 15.7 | 17.9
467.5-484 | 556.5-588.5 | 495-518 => -0.3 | 17.3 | 17.1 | 15.9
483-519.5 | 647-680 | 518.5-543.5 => 0.7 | 17.4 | 16.6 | 15.5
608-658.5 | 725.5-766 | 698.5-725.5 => 0.9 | 17.8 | 15.4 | 15.2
